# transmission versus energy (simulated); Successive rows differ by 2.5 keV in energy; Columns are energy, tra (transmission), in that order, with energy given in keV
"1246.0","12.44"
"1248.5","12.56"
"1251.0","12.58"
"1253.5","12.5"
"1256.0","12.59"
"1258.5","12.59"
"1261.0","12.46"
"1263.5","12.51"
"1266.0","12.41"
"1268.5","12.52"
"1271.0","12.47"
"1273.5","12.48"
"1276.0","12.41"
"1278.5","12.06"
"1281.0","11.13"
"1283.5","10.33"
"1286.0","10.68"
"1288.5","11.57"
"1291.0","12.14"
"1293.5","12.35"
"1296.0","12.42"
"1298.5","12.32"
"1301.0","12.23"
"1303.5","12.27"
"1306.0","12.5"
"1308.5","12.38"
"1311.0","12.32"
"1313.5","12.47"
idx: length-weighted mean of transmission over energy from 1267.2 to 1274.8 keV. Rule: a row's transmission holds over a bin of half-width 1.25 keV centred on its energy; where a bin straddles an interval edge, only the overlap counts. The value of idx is 12.5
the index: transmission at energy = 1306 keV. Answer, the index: 12.5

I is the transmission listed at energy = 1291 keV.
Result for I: 12.14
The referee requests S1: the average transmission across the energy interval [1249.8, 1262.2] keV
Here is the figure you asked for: 12.5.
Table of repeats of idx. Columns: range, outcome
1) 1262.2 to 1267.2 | 12.5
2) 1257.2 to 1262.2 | 12.5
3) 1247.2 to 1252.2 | 12.6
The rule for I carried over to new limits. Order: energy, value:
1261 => 12.46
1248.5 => 12.56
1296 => 12.42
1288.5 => 11.57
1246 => 12.44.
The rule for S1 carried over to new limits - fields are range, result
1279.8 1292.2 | 11.2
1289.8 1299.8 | 12.3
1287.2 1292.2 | 11.8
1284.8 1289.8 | 11.1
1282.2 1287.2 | 10.5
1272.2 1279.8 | 12.3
